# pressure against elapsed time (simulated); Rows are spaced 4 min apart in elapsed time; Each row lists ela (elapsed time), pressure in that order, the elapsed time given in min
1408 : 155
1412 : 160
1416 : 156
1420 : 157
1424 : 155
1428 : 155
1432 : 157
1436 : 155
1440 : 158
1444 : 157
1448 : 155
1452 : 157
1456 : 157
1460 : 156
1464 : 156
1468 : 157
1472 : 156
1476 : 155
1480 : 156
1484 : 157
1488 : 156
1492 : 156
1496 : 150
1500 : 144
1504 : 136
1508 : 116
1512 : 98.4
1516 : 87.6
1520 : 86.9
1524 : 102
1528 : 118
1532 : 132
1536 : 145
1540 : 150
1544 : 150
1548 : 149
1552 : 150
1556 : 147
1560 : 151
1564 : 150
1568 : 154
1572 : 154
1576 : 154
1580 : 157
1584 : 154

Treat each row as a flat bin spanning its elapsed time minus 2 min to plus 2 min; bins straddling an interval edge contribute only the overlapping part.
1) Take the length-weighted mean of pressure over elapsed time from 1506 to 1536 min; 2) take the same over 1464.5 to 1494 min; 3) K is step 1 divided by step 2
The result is 0.69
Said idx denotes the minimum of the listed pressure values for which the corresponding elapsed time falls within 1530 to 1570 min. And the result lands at 132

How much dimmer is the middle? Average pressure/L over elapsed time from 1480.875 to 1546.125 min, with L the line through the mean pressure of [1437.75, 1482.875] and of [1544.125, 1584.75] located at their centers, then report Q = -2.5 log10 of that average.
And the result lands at 0.18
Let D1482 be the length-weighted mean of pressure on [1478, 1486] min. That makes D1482 156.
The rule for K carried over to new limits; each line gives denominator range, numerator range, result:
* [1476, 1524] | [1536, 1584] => 1.15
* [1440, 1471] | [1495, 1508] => 0.89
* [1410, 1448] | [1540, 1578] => 0.96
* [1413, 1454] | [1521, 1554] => 0.87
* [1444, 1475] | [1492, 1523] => 0.76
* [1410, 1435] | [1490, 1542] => 0.80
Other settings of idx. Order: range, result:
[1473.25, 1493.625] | 155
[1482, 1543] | 86.9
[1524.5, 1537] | 118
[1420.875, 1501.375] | 144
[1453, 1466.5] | 156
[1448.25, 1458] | 157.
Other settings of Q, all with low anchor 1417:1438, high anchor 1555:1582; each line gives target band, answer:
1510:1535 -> 0.405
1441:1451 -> -0.006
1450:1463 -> -0.010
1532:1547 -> 0.051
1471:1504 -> 0.013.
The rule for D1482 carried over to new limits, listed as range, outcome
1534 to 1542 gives 148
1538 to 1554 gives 150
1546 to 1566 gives 149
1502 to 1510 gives 126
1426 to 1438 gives 156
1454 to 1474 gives 156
